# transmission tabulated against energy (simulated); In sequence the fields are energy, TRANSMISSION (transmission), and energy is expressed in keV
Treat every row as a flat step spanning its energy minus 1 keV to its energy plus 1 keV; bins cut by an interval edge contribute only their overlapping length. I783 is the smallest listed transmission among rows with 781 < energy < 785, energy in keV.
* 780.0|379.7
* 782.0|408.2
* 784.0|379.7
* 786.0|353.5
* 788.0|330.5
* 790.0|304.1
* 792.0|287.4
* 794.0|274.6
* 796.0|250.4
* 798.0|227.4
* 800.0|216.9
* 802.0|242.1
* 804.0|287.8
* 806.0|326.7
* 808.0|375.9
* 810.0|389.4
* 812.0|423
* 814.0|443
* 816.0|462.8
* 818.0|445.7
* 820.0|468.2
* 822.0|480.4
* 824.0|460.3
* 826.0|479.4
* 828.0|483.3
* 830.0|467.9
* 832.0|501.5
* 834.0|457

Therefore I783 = 379.7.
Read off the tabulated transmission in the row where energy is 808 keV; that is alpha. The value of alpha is 375.9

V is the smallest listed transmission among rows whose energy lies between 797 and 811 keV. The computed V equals 216.9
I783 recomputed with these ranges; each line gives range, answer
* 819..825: 460.3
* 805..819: 326.7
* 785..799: 227.4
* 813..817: 443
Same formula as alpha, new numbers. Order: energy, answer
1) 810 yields 389.4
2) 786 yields 353.5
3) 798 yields 227.4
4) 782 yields 408.2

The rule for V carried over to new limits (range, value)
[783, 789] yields 330.5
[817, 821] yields 445.7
